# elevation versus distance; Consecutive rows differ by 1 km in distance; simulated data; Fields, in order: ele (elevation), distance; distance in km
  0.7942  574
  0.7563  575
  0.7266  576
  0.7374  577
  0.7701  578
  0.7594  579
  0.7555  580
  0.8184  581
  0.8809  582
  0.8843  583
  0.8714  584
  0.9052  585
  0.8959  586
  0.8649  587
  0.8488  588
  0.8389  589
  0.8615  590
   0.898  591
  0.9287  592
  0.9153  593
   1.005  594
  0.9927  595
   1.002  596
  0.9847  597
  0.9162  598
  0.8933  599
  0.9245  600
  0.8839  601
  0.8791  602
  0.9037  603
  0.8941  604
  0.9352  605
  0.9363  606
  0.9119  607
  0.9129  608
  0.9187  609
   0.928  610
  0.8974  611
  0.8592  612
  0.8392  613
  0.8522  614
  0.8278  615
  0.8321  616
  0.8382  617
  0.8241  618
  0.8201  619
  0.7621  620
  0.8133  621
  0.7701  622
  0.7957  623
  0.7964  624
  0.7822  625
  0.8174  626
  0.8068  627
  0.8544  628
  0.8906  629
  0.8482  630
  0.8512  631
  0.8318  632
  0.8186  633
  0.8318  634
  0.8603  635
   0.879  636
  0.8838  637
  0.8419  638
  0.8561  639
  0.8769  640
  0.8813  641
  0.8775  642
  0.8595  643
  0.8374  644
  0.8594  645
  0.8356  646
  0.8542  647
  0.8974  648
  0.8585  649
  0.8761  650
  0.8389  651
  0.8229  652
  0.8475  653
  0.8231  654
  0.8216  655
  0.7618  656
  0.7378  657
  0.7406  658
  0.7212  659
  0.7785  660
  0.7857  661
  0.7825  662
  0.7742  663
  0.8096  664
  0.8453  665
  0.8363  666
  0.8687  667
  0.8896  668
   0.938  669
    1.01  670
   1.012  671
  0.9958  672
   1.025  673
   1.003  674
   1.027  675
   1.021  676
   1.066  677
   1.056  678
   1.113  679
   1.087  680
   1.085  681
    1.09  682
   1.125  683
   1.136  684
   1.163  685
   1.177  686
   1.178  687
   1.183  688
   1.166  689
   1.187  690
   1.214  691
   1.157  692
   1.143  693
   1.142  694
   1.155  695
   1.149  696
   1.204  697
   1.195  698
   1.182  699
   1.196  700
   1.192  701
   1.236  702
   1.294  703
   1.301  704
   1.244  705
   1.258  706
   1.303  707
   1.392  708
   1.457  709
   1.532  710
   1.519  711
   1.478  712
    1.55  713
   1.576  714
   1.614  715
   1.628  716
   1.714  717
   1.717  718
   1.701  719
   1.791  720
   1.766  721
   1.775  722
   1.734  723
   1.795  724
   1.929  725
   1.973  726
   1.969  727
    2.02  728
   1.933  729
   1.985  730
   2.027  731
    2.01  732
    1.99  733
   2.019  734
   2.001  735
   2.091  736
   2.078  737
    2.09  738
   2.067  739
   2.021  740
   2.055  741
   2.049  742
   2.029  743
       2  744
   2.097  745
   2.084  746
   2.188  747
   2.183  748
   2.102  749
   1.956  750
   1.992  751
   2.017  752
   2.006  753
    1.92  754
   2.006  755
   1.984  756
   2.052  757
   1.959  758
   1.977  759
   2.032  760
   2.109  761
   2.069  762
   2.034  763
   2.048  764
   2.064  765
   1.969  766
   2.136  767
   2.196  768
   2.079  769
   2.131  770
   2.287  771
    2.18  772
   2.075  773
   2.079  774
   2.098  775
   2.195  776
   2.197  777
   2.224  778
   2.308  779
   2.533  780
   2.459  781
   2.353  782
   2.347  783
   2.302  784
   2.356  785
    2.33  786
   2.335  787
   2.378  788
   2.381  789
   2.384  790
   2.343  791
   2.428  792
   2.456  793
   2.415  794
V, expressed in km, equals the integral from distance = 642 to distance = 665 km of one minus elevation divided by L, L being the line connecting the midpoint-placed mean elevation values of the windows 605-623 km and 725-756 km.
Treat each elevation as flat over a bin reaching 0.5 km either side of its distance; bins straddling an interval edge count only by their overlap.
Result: 7.56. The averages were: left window 0.856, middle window 0.817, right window 2.03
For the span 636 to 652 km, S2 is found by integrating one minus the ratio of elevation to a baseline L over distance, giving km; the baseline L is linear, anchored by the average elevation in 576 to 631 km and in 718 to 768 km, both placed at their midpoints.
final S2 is 4.4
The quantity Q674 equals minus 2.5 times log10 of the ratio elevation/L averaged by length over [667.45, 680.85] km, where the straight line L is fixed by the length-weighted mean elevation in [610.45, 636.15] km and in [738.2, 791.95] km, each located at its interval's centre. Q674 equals 0.27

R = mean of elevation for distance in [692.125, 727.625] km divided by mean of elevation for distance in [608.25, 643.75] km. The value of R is 1.75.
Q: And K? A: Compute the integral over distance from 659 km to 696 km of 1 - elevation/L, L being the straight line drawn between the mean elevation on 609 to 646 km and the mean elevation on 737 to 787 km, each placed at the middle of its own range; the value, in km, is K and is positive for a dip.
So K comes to 8.3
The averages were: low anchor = 0.843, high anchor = 2.12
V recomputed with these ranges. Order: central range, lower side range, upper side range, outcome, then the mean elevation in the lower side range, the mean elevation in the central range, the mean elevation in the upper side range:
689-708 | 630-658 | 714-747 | 3.9 km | 0.843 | 1.21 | 1.93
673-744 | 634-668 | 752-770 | -1.2 km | 0.832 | 1.51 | 2.04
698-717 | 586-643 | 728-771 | 3.3 km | 0.871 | 1.39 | 2.05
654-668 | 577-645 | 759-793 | 5.3 km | 0.865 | 0.794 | 2.23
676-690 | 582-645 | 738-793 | 3.2 km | 0.872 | 1.12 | 2.15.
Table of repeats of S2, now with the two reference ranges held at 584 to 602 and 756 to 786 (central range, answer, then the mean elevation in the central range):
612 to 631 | 4.95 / 0.822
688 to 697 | 2.49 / 1.17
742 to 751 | -0.36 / 2.07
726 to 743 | -1.02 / 2.02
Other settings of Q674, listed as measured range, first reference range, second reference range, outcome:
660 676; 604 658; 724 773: 0.33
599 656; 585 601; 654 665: -0.01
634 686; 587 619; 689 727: 0.30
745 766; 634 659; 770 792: -0.01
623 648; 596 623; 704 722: 0.23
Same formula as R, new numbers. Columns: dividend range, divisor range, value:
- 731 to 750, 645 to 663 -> 2.54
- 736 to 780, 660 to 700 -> 1.99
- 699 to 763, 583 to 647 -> 2.09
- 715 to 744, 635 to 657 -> 2.26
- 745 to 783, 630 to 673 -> 2.49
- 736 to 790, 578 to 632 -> 2.46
